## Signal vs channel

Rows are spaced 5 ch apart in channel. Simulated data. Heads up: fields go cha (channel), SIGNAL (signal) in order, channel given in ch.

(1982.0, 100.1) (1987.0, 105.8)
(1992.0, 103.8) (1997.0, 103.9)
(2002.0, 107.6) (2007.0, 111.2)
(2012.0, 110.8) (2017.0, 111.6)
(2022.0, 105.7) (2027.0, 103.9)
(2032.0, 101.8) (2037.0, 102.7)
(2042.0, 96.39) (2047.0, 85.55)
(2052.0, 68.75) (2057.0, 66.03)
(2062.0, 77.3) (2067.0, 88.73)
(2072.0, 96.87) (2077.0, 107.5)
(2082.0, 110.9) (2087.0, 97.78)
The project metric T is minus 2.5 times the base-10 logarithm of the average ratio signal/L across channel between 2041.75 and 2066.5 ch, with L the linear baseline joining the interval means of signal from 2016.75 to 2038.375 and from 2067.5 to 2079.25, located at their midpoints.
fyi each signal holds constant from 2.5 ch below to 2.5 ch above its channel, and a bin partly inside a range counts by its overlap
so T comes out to 0.289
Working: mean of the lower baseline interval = 105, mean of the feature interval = 78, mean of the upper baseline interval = 99.8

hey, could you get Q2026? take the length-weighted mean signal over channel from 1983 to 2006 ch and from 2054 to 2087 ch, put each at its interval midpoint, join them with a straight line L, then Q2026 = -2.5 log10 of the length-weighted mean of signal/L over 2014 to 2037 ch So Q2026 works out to -0.062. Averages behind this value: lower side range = 105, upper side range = 91.4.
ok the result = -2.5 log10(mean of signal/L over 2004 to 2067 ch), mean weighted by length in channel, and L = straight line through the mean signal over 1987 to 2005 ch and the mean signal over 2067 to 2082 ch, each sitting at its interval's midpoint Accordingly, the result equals 0.09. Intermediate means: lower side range 105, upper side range 101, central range 95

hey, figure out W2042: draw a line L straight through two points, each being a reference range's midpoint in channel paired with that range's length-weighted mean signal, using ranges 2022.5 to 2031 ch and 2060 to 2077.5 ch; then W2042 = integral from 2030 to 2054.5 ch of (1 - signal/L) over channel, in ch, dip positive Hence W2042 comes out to 2.1 ch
